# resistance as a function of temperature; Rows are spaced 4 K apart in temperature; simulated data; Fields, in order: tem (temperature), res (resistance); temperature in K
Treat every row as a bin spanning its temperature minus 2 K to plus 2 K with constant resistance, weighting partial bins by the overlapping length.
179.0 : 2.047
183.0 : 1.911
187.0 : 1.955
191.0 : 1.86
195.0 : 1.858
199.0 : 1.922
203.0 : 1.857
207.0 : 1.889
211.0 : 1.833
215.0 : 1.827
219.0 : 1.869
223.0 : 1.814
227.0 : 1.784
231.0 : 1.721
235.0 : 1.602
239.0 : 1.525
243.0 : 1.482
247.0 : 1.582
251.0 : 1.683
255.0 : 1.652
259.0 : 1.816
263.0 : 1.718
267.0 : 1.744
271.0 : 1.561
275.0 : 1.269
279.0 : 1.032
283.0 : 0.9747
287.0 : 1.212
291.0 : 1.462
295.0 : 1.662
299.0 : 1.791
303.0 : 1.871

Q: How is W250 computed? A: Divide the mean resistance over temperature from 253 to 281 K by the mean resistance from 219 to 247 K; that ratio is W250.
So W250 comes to 0.93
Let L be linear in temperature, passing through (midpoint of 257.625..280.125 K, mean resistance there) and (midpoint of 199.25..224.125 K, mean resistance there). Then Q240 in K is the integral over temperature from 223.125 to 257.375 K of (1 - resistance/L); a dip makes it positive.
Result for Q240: 1.1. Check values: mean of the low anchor 1.85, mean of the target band 1.64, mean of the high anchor 1.53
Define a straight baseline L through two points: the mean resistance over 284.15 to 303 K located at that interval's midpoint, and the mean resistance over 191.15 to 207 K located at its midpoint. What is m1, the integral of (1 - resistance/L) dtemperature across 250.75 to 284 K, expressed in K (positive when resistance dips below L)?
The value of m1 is 2.9 K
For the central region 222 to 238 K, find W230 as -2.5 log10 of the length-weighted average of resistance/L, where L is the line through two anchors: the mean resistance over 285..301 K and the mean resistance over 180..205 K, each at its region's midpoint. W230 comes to 0.03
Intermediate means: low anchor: 1.9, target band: 1.71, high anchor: 1.53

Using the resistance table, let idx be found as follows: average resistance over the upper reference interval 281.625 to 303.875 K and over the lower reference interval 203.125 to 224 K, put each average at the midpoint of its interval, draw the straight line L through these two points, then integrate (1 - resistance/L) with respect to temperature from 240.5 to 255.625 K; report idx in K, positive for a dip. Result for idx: 0.9 K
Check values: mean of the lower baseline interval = 1.85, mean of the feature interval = 1.59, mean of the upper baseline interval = 1.49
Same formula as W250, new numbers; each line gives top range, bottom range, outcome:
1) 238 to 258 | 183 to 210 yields 0.85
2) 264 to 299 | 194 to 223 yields 0.75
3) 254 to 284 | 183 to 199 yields 0.78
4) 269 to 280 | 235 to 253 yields 0.83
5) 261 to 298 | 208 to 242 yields 0.81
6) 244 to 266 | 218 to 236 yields 0.96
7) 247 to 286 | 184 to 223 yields 0.80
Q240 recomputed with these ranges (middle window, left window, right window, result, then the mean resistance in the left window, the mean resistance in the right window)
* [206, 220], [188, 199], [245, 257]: -0.42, 1.88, 1.64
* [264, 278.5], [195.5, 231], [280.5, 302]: 0.50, 1.84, 1.43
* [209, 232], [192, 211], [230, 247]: -1.23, 1.88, 1.57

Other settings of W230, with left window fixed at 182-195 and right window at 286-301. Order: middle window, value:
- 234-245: 0.135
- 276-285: 0.473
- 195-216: -0.013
